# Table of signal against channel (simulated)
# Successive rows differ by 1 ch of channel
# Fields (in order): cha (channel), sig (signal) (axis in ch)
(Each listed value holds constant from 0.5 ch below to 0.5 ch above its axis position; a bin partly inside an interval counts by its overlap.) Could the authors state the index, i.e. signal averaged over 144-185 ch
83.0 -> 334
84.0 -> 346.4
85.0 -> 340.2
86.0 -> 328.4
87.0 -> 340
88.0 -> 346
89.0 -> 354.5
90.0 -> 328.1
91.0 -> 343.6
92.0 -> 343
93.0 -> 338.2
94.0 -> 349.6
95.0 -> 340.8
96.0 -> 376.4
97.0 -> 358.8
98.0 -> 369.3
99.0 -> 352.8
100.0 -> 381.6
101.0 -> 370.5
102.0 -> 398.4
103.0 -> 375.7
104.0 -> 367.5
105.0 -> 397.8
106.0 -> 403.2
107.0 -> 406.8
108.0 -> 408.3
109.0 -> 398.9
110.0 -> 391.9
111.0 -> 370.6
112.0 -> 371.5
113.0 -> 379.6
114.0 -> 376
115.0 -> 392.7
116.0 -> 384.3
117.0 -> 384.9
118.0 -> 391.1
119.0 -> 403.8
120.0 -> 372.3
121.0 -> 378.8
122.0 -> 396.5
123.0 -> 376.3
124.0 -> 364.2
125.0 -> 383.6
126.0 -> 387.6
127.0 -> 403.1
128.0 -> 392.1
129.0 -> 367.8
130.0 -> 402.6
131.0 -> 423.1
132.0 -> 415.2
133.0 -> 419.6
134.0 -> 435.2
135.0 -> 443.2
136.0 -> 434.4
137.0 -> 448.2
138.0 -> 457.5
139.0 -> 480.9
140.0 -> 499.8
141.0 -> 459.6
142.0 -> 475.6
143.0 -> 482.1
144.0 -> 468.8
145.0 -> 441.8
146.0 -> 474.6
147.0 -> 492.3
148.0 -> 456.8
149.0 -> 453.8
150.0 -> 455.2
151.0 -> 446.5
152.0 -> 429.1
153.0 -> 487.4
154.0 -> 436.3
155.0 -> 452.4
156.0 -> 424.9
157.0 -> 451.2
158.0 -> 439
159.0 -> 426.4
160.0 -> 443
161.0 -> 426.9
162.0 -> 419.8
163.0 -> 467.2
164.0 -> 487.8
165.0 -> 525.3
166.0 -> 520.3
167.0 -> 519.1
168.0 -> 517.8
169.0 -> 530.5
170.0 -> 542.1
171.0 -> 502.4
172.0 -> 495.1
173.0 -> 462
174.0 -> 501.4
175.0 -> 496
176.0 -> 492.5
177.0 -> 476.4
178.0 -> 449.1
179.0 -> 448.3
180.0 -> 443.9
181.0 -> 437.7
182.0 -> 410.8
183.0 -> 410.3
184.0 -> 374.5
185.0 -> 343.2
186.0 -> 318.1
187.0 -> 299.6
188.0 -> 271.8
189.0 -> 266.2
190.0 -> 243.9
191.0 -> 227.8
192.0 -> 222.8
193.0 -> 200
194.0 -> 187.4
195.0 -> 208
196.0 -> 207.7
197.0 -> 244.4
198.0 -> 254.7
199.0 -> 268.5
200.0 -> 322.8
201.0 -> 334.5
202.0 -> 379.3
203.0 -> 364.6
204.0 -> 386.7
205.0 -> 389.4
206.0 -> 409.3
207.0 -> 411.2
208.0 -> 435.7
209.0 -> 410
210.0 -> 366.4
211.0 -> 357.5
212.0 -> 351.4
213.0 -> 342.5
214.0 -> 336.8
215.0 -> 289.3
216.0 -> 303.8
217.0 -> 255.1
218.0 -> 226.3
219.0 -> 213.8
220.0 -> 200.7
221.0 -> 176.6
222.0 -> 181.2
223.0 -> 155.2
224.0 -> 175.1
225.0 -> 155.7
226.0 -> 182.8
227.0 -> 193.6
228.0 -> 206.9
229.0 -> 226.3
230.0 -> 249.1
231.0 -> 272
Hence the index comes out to 463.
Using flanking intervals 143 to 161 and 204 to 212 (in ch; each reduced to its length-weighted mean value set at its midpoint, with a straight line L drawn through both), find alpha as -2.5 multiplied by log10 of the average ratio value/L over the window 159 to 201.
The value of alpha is 0.10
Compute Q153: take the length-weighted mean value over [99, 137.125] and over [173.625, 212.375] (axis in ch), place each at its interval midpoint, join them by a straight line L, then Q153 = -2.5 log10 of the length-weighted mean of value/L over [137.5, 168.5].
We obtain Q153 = -0.24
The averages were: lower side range 394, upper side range 349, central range 465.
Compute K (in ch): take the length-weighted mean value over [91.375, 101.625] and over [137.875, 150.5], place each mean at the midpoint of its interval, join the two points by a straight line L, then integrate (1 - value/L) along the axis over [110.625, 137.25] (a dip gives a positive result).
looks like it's 1.7 ch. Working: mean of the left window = 358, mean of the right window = 469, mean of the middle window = 396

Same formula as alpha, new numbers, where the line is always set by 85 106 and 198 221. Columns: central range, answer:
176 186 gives -0.24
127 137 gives -0.19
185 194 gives 0.28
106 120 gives -0.10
